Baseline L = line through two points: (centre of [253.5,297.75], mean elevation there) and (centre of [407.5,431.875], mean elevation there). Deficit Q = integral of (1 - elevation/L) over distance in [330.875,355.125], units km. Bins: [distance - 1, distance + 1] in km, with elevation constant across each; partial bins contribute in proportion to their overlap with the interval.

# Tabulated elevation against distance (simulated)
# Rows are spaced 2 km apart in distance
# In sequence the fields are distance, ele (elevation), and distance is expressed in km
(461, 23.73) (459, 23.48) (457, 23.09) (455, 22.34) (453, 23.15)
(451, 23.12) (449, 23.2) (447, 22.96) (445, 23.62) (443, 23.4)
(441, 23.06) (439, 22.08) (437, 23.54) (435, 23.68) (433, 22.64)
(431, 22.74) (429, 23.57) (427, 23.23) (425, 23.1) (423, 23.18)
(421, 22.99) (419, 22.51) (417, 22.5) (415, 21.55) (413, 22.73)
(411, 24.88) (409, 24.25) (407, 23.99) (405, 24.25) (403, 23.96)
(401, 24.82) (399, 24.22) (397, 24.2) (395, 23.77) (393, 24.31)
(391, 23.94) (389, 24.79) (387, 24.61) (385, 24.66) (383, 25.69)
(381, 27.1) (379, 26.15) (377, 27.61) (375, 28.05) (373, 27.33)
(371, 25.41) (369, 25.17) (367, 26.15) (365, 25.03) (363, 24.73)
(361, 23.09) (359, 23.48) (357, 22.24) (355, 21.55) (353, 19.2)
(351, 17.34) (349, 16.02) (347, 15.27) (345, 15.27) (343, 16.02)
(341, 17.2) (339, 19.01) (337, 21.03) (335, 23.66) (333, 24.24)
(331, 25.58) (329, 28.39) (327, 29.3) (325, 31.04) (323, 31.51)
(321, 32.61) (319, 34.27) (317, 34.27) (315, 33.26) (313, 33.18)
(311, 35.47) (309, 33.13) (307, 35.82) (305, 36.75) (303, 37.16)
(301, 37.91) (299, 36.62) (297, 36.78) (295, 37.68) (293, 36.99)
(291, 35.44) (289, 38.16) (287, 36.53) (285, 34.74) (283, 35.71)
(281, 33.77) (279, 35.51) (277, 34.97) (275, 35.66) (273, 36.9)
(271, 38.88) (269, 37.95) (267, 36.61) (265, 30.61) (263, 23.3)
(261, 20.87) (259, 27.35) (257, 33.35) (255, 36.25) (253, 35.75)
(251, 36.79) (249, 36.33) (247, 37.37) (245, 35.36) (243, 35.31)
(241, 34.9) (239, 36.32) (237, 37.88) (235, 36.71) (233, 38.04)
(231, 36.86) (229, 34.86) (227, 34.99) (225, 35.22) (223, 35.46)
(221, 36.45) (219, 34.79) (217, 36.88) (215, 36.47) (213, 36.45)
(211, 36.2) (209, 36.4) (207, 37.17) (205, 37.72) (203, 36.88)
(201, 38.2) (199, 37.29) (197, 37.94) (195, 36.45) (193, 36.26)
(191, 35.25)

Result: 8.39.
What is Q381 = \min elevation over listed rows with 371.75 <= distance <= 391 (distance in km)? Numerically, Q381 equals 23.94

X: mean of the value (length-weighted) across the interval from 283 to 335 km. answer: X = 33.7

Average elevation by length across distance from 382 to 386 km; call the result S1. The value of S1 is 25.2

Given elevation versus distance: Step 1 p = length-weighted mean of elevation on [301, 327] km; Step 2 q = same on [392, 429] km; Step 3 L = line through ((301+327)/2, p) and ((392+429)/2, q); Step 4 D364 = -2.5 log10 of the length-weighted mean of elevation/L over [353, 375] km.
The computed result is 0.17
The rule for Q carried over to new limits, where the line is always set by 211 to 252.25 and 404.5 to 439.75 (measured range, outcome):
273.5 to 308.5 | -4.49 km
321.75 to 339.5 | 1.93 km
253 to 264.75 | 1.82 km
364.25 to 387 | 0.16 km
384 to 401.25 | 0.57 km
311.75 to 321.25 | -1.02 km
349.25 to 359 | 2.69 km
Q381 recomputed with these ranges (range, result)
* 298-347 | 15.27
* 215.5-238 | 34.79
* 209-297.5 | 20.87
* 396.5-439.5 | 21.55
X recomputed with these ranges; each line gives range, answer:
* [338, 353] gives 16.8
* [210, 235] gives 36.1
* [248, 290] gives 34.1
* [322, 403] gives 23.7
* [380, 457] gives 23.6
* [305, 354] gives 26.1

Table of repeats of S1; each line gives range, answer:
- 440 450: 23.2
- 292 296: 37.3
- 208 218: 36.5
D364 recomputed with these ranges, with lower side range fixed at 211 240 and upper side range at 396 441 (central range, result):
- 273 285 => -0.08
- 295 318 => -0.15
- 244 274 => 0.01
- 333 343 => 0.38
